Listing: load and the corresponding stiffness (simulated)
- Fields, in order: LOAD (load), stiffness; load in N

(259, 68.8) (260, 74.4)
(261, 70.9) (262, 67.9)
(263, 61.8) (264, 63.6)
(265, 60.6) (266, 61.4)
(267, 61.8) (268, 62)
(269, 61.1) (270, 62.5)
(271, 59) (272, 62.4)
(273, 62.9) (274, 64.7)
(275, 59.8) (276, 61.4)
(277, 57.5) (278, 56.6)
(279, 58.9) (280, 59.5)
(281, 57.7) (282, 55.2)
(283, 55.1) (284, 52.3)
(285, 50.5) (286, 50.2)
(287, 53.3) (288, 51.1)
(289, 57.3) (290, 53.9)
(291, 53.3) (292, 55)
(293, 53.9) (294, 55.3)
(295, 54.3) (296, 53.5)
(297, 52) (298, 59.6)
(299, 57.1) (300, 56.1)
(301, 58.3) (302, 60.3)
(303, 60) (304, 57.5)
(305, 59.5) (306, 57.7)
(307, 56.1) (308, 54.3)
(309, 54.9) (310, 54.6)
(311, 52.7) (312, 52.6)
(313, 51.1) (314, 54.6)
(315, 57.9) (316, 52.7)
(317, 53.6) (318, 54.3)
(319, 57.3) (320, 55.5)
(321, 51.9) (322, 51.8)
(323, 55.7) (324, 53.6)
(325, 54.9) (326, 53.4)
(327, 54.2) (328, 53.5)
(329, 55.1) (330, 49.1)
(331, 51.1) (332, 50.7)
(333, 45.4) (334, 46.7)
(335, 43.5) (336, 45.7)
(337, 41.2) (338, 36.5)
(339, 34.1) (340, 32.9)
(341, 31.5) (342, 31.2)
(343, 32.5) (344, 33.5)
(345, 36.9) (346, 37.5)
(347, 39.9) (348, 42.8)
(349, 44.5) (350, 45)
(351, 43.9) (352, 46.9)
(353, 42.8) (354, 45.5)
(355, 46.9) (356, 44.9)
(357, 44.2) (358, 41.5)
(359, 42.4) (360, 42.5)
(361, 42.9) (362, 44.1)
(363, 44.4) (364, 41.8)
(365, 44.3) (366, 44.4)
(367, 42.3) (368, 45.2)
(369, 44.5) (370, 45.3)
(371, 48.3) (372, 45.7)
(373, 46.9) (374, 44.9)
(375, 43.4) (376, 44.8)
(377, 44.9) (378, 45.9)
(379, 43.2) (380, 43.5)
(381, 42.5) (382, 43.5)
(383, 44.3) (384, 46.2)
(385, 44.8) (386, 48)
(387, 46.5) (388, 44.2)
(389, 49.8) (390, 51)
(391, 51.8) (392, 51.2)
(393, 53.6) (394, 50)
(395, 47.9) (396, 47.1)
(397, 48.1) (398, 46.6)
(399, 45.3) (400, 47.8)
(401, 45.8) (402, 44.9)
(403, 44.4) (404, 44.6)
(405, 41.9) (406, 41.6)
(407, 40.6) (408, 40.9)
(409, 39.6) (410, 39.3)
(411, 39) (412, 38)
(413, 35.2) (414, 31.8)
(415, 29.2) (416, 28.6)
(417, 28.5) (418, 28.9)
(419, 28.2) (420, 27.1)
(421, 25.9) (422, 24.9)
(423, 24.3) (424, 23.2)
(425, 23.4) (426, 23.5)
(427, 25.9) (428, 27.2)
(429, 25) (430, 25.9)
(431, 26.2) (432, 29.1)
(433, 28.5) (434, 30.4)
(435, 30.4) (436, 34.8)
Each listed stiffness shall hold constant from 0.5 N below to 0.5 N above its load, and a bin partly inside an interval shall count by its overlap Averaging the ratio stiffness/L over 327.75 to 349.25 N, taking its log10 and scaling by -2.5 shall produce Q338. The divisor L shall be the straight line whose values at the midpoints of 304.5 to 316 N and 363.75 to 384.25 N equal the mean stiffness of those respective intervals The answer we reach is 0.21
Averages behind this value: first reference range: 55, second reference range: 44.6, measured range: 41.5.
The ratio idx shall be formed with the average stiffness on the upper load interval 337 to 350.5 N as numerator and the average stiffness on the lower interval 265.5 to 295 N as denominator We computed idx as 0.64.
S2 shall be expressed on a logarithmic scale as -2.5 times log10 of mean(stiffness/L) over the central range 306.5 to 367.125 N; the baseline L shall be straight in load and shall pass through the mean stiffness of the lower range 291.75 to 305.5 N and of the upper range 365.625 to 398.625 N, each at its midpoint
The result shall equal 0.12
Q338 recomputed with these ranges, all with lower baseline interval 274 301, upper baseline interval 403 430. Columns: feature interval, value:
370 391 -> -0.188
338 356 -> 0.133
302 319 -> -0.082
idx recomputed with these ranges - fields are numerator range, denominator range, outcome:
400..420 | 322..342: 0.80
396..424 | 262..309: 0.64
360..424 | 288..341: 0.80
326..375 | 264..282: 0.72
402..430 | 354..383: 0.73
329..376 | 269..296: 0.76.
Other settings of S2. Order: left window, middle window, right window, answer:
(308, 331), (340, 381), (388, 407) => 0.18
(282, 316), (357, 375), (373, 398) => 0.10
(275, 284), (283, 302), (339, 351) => -0.02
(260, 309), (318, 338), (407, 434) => -0.04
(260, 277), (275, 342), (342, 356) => -0.01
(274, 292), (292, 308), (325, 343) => -0.09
